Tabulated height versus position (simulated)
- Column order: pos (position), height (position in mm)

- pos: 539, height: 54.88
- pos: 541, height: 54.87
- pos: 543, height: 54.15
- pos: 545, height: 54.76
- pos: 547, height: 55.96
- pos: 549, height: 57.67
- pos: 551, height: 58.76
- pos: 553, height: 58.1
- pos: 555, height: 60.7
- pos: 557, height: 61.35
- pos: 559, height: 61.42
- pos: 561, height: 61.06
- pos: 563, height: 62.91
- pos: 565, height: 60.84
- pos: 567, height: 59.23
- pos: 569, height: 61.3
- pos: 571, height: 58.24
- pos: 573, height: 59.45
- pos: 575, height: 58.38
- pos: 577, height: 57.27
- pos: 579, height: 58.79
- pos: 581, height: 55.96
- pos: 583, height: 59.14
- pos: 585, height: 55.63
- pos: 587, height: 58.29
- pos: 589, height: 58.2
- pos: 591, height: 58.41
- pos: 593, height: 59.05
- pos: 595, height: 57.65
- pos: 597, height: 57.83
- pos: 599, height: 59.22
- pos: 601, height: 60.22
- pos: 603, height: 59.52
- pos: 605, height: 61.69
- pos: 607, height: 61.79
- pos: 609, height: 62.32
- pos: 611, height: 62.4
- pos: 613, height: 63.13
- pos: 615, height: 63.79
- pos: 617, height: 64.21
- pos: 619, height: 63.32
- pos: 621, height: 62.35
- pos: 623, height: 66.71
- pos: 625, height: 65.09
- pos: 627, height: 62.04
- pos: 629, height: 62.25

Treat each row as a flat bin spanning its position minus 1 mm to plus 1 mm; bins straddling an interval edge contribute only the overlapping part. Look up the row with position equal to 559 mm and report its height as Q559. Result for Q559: 61.42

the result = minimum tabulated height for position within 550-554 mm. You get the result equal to 58.1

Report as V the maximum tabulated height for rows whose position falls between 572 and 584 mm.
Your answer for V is 59.45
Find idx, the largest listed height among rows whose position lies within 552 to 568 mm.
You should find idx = 62.91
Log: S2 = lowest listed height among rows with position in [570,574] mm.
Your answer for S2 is 58.24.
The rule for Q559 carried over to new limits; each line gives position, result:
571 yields 58.24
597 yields 57.83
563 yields 62.91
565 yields 60.84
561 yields 61.06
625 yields 65.09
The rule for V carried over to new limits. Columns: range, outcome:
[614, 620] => 64.21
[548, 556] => 60.7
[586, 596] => 59.05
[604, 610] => 62.32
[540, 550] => 57.67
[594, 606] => 61.69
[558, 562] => 61.42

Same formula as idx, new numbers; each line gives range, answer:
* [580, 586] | 59.14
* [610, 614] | 63.13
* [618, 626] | 66.71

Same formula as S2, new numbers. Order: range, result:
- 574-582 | 55.96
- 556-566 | 60.84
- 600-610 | 59.52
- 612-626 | 62.35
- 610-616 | 62.4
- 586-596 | 57.65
